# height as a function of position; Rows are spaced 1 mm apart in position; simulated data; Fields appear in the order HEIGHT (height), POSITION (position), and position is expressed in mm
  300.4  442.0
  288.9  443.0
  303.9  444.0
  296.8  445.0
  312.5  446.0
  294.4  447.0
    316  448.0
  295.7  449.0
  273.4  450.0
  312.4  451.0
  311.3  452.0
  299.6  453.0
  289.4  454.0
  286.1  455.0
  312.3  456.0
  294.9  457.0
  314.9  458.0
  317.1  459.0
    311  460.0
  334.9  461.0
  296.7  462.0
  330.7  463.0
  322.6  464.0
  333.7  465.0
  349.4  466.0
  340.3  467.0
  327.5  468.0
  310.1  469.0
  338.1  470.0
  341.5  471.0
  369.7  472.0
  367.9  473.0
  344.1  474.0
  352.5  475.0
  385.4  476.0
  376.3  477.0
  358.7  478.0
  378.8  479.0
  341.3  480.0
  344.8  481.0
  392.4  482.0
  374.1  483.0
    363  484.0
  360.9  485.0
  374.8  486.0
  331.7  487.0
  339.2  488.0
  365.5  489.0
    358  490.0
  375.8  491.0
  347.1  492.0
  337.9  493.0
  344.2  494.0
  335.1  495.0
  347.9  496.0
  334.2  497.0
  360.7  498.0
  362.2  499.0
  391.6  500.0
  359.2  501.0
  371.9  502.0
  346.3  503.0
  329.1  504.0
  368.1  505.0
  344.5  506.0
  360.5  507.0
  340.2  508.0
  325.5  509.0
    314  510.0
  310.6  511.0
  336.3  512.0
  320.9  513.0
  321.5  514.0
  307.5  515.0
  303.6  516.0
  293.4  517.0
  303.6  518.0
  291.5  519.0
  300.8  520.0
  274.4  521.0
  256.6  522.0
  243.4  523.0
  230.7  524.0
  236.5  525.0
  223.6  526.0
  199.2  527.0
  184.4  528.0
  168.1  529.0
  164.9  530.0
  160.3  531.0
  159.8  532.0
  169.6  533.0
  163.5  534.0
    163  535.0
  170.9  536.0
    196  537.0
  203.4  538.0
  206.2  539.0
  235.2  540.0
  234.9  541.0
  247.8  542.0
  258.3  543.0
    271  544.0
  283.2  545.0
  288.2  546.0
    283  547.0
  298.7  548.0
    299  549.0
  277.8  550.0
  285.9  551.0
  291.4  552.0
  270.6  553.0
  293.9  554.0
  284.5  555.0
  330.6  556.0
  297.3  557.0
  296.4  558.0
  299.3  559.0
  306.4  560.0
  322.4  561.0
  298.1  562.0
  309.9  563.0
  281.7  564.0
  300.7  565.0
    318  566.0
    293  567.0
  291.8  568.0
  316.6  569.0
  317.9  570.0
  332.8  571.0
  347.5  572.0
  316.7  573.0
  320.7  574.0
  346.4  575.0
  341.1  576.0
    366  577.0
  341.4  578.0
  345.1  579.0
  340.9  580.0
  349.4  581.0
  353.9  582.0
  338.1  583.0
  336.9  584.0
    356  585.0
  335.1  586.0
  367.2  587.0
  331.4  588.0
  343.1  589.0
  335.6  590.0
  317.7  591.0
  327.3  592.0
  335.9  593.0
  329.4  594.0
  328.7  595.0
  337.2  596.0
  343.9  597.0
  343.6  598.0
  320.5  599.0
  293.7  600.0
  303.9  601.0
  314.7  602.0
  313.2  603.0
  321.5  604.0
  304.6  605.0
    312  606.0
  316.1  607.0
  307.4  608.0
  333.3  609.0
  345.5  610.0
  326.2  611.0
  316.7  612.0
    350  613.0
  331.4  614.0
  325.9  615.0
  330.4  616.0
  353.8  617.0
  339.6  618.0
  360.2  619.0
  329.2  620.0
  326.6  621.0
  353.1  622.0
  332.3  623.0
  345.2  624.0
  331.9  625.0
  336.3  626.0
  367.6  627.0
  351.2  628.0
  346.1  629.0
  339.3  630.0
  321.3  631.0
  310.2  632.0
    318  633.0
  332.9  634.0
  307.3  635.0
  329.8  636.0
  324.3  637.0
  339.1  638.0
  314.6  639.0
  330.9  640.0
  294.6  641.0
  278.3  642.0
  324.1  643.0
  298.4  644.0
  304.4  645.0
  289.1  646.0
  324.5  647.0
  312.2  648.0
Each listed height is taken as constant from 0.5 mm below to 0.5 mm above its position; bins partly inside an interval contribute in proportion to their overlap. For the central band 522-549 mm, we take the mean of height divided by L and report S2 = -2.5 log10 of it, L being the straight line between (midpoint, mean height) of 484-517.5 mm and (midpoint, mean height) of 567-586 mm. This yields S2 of 0.47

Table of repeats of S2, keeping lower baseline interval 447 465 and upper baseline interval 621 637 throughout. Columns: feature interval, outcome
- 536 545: 0.36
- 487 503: -0.13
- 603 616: 0.02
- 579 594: -0.04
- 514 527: 0.17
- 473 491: -0.16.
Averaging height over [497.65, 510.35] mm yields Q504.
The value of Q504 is 352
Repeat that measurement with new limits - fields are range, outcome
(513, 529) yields 263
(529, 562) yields 250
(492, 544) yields 277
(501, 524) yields 316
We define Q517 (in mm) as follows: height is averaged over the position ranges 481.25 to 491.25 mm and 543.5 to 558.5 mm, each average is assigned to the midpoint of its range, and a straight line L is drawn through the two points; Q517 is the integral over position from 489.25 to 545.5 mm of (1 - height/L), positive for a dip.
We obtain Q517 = 8.3 mm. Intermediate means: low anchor 363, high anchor 290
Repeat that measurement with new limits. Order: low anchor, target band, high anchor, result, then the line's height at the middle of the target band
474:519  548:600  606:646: 2.2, 336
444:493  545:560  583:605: 1.7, 331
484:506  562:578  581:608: 0.7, 335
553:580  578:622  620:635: -0.8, 326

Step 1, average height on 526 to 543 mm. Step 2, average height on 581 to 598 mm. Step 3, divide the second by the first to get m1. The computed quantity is 1.76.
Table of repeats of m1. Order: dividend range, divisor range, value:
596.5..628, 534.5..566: 1.22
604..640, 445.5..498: 0.99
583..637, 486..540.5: 1.15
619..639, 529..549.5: 1.51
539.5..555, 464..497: 0.78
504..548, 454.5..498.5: 0.75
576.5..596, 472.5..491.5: 0.94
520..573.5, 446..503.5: 0.77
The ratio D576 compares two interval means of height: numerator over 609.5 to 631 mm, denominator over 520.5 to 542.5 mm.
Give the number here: 1.7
